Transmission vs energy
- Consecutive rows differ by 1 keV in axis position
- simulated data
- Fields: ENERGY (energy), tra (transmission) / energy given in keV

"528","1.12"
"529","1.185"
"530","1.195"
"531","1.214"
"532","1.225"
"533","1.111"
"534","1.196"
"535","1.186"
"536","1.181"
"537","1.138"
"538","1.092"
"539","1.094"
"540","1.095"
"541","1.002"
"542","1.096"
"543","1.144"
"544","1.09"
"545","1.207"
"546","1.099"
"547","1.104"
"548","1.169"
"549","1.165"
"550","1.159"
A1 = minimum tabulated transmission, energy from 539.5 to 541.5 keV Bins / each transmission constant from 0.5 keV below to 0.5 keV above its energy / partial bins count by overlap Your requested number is 1.002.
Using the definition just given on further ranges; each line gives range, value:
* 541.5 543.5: 1.096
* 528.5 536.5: 1.111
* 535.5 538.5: 1.092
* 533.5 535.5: 1.186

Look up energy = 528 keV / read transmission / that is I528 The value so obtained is 1.12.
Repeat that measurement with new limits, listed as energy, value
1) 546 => 1.099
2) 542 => 1.096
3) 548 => 1.169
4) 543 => 1.144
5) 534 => 1.196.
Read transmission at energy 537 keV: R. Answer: 1.138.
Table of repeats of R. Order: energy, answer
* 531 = 1.214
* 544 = 1.09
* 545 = 1.207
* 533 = 1.111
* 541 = 1.002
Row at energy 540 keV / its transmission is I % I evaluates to 1.095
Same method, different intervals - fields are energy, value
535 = 1.186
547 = 1.104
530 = 1.195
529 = 1.185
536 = 1.181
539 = 1.094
